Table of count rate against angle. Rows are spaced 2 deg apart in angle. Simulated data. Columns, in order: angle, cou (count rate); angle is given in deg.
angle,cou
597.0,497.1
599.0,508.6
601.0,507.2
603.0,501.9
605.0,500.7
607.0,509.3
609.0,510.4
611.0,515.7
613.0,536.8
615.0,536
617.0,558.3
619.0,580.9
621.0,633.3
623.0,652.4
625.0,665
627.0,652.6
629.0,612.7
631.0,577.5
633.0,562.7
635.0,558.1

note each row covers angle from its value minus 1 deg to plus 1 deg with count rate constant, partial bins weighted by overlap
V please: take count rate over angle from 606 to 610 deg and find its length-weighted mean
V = 510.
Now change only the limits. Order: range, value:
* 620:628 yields 651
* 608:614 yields 521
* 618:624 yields 622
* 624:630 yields 643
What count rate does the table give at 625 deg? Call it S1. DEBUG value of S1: 665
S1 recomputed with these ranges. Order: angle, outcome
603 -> 501.9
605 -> 500.7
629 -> 612.7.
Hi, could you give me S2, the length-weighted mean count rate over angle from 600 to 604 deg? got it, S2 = 505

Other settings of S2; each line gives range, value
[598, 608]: 506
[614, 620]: 558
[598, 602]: 508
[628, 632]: 595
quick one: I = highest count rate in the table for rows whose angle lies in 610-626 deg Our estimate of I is 665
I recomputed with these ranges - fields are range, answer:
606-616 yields 536.8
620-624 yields 652.4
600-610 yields 510.4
